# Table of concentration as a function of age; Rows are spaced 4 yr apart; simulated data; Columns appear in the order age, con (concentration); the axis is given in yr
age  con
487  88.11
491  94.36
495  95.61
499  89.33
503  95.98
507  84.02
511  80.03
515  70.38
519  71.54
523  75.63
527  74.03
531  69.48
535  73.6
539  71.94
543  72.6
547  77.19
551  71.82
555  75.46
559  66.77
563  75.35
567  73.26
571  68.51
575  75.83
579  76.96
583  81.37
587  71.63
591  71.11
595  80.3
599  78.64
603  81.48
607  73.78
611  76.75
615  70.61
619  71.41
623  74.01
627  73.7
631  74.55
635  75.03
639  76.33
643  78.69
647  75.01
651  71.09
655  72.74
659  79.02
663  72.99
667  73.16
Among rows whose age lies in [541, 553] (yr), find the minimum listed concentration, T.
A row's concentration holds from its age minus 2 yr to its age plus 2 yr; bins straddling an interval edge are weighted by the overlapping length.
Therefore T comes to 71.82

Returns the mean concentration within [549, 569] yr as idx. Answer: 72.5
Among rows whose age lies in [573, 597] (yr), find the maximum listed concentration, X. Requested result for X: 81.37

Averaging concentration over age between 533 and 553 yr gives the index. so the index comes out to 73.4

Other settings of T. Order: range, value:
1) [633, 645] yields 75.03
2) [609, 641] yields 70.61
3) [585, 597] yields 71.11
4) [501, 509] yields 84.02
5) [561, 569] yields 73.26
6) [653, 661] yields 72.74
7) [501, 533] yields 69.48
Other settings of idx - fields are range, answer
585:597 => 74.3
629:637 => 74.8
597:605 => 80.1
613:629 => 72.4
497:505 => 92.7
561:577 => 73.2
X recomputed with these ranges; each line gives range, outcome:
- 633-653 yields 78.69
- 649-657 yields 72.74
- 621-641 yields 76.33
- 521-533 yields 75.63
